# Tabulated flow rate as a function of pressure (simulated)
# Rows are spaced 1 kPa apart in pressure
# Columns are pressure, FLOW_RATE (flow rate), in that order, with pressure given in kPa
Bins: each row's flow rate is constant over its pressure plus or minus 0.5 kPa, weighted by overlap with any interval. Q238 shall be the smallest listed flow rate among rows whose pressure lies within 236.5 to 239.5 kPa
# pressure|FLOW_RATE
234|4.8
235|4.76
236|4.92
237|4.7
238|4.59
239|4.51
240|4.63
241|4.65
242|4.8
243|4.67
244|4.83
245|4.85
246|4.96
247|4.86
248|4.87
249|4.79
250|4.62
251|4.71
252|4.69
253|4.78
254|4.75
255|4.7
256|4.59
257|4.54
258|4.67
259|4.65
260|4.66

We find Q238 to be 4.51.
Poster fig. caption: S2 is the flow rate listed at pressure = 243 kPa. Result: 4.67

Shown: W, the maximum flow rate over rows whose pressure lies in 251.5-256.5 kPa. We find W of 4.78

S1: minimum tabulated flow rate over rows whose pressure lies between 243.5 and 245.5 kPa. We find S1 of 4.83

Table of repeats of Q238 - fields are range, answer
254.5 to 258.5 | 4.54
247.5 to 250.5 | 4.62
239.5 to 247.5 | 4.63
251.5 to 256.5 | 4.59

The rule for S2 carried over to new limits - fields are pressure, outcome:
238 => 4.59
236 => 4.92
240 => 4.63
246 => 4.96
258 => 4.67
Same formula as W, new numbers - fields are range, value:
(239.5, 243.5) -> 4.8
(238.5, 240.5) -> 4.63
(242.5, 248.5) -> 4.96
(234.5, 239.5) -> 4.92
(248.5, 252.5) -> 4.79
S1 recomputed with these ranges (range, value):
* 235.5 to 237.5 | 4.7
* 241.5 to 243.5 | 4.67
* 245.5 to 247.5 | 4.86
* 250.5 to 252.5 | 4.69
